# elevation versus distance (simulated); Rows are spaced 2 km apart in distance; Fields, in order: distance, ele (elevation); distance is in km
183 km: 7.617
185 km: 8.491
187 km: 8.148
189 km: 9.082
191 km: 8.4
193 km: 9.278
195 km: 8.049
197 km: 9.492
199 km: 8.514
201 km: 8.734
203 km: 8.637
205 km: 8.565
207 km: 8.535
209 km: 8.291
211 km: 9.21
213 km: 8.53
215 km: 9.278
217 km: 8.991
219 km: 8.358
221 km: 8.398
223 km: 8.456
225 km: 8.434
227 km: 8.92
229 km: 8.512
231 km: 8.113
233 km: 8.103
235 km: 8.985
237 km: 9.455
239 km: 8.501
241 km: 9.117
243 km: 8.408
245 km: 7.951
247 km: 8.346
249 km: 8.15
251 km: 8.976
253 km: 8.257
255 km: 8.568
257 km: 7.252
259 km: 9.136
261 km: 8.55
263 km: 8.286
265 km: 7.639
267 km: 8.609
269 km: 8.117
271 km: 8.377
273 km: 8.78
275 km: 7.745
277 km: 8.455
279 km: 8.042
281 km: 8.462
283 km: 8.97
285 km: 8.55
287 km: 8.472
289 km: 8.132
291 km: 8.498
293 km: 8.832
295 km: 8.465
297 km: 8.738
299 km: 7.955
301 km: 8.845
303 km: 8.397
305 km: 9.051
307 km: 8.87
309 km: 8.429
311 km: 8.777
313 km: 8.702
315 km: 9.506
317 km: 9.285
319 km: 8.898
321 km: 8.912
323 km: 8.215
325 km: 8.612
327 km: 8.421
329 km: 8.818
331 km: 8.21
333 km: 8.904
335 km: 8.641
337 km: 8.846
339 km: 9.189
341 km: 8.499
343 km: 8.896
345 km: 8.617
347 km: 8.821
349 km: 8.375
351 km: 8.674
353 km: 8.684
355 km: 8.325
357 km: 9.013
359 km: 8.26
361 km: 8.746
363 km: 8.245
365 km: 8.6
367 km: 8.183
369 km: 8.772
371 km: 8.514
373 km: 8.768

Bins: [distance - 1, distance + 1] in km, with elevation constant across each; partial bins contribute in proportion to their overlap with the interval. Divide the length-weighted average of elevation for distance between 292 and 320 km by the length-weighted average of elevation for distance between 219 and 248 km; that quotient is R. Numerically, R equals 1.0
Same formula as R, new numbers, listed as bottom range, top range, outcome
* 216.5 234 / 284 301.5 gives 1.00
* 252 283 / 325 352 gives 1.05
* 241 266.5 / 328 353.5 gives 1.04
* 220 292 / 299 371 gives 1.03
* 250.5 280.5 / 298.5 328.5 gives 1.05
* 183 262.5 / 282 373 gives 1.01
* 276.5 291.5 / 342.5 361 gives 1.02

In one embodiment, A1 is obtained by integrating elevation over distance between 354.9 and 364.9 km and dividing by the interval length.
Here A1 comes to 8.54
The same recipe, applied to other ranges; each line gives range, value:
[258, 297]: 8.44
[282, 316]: 8.66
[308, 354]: 8.74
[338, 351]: 8.73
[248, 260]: 8.39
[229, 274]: 8.44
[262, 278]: 8.25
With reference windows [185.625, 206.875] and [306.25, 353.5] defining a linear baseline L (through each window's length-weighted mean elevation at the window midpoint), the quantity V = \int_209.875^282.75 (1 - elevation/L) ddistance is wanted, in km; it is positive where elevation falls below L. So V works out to 1.8 km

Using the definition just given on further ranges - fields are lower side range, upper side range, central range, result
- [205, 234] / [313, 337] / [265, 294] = 0.9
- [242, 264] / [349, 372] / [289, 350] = -1.7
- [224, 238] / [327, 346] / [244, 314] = 1.9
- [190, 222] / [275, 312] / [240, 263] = 0.5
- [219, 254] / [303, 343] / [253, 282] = 1.1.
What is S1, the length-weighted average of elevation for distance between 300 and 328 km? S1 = 8.78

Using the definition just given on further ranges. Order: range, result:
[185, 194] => 8.7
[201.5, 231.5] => 8.63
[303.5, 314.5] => 8.78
